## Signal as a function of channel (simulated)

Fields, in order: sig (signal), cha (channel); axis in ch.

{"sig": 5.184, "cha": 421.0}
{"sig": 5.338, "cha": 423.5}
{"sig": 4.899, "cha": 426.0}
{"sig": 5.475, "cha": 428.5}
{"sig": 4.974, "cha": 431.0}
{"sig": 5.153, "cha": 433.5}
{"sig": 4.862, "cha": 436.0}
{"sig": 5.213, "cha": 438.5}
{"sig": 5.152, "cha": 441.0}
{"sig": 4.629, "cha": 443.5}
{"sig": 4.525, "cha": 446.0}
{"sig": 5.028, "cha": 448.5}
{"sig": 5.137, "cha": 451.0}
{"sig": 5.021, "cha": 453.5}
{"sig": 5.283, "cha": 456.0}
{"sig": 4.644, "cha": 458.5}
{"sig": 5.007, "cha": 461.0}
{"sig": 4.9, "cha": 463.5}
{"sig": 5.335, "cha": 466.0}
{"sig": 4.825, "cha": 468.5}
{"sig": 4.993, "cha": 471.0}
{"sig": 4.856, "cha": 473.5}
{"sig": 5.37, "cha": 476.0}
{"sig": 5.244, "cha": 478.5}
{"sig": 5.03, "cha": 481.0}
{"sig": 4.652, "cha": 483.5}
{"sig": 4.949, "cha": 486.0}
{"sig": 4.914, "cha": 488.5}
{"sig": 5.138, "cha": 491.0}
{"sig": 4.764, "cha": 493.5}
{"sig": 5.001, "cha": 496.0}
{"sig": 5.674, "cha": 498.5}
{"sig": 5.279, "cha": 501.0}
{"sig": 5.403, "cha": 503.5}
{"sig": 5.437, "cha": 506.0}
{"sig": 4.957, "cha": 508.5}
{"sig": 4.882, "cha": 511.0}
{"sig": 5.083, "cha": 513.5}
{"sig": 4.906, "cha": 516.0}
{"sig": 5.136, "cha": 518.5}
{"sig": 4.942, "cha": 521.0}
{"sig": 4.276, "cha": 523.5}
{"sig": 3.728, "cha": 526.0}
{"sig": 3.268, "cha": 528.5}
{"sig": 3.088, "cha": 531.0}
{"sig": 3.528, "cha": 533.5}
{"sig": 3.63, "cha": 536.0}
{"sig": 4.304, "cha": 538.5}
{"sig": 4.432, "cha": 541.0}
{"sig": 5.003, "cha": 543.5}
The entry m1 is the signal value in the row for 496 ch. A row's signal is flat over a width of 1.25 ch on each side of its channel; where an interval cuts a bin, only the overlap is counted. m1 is 5.001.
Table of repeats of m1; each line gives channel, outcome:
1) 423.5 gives 5.338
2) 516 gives 4.906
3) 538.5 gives 4.304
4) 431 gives 4.974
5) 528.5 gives 3.268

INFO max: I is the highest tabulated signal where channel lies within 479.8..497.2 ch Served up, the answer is 5.138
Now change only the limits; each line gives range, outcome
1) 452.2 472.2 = 5.335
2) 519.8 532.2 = 4.942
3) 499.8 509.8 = 5.437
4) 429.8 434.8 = 5.153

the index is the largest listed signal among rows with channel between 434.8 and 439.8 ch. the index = 5.213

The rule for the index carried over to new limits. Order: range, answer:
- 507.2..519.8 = 5.136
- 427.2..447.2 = 5.475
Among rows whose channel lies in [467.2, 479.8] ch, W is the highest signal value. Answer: 5.37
